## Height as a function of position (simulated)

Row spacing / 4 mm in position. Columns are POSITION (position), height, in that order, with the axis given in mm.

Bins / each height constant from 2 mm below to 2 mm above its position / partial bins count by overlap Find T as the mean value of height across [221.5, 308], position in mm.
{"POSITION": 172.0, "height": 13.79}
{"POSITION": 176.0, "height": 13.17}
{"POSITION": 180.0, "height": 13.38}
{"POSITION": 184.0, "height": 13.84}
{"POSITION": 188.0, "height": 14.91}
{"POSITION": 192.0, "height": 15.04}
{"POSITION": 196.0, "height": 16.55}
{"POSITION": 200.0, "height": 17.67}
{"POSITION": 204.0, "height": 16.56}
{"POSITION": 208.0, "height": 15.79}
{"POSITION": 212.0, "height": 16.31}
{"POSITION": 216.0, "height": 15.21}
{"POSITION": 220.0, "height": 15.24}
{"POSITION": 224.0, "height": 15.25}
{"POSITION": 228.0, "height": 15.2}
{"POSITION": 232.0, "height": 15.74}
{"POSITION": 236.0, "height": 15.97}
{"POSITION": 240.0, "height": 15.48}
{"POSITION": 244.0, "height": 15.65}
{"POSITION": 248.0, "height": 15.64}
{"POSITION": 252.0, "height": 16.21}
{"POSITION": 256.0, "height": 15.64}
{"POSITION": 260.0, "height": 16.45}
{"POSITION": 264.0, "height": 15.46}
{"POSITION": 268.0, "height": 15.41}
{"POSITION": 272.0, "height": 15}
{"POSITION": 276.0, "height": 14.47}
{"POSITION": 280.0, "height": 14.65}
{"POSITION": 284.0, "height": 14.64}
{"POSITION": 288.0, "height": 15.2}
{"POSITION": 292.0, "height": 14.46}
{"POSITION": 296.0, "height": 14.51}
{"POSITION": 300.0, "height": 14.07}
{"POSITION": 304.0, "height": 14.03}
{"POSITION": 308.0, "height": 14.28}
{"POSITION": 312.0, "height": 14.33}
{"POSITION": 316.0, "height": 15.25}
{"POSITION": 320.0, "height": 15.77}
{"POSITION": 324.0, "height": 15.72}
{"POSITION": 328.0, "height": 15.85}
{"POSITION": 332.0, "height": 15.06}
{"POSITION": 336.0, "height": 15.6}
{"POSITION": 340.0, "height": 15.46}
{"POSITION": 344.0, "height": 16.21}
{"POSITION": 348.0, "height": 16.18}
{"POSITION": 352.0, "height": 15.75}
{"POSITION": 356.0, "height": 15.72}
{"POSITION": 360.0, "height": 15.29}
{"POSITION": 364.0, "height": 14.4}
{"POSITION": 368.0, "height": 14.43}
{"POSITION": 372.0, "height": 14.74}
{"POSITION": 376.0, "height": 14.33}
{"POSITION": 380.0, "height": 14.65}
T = 15.2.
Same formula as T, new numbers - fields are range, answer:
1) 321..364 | 15.6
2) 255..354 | 15.2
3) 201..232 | 15.7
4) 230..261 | 15.8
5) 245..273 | 15.7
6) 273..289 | 14.7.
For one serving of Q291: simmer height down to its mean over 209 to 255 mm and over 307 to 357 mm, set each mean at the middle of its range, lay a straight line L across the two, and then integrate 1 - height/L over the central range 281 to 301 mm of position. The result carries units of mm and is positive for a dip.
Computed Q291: 1.2 mm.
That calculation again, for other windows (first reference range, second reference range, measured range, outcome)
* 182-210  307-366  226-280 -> 0.3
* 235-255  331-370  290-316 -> 2.0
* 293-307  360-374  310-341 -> -2.1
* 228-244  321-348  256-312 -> 3.0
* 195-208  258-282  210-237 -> 1.2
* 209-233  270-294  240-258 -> -0.7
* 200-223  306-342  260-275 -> 0.2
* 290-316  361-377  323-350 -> -2.4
